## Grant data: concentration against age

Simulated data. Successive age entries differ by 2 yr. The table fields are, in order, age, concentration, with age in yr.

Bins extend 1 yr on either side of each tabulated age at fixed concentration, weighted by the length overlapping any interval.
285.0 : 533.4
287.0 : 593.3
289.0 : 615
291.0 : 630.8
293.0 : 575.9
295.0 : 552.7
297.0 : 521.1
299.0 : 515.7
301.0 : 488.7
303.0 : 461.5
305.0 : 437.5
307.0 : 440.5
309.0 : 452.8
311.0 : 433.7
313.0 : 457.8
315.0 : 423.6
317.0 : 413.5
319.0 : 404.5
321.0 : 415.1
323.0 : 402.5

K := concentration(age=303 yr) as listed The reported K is 461.5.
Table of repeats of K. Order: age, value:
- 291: 630.8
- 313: 457.8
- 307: 440.5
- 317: 413.5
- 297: 521.1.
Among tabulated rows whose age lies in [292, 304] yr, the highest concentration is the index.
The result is 575.9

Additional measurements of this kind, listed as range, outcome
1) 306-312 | 452.8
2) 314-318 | 423.6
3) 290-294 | 630.8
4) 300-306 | 488.7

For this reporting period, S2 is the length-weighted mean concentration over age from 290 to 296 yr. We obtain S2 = 586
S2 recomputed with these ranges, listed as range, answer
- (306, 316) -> 442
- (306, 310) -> 447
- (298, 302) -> 502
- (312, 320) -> 425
